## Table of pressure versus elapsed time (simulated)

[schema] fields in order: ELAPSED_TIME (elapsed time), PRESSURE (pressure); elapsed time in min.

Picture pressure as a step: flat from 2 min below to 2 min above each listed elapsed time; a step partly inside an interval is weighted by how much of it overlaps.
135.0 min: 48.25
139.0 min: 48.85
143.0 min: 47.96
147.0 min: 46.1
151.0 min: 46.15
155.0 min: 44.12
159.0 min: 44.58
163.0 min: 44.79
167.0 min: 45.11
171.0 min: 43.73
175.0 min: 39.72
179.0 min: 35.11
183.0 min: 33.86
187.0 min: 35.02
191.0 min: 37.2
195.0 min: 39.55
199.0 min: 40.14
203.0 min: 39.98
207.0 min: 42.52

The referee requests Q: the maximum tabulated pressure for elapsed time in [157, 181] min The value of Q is 45.11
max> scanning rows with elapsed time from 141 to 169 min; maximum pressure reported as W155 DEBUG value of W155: 47.96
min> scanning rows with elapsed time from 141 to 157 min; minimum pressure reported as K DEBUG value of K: 44.12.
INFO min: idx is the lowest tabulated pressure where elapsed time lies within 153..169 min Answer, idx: 44.12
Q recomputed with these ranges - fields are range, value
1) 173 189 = 39.72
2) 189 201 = 40.14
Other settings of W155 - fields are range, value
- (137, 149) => 48.85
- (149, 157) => 46.15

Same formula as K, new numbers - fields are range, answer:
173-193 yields 33.86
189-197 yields 37.2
